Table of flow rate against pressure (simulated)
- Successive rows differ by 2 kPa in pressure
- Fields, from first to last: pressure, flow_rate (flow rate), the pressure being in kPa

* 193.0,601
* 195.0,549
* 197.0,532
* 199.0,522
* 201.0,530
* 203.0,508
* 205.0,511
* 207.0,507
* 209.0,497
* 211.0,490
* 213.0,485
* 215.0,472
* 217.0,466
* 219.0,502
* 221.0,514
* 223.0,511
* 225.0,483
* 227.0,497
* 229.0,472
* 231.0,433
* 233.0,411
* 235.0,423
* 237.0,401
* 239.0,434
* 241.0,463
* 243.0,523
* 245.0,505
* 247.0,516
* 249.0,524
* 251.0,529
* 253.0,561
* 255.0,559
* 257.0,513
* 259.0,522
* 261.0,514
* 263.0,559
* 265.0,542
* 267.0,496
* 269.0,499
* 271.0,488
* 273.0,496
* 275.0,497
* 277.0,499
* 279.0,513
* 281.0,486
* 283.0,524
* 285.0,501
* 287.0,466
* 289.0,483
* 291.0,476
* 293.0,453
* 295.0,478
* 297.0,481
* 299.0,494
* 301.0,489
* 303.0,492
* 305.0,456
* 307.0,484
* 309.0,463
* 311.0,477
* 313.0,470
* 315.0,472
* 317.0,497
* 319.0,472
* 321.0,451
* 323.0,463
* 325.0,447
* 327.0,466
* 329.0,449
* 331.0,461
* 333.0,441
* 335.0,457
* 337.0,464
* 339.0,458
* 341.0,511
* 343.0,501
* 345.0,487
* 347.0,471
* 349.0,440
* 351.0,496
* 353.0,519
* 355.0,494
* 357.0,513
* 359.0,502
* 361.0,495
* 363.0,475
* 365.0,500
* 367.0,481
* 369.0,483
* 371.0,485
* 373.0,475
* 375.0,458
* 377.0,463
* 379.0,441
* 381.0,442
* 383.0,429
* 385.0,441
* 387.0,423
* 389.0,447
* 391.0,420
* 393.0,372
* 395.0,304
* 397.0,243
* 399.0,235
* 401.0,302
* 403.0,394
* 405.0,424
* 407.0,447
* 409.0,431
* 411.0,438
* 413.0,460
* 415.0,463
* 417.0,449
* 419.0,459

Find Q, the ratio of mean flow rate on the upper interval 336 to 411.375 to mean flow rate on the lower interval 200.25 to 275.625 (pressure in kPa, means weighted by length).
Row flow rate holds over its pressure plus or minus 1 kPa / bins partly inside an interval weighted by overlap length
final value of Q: 0.9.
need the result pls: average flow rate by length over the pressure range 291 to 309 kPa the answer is 477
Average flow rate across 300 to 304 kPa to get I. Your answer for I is 490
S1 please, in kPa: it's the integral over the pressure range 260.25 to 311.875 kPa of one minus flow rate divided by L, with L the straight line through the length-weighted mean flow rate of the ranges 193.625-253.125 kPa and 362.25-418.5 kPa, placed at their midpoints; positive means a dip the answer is -2.93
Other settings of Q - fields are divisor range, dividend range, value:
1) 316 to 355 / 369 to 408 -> 0.86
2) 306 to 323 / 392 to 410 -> 0.74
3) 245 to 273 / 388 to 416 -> 0.73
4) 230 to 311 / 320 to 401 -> 0.91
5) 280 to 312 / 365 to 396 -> 0.91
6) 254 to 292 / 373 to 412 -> 0.79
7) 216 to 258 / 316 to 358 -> 0.97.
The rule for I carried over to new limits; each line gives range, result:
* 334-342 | 472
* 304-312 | 470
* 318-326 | 458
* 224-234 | 459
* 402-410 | 424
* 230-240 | 420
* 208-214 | 491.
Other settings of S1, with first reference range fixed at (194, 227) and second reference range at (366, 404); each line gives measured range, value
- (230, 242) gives 1.54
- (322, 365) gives -4.71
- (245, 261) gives -1.61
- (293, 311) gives -0.97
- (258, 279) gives -1.73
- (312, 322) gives -0.61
